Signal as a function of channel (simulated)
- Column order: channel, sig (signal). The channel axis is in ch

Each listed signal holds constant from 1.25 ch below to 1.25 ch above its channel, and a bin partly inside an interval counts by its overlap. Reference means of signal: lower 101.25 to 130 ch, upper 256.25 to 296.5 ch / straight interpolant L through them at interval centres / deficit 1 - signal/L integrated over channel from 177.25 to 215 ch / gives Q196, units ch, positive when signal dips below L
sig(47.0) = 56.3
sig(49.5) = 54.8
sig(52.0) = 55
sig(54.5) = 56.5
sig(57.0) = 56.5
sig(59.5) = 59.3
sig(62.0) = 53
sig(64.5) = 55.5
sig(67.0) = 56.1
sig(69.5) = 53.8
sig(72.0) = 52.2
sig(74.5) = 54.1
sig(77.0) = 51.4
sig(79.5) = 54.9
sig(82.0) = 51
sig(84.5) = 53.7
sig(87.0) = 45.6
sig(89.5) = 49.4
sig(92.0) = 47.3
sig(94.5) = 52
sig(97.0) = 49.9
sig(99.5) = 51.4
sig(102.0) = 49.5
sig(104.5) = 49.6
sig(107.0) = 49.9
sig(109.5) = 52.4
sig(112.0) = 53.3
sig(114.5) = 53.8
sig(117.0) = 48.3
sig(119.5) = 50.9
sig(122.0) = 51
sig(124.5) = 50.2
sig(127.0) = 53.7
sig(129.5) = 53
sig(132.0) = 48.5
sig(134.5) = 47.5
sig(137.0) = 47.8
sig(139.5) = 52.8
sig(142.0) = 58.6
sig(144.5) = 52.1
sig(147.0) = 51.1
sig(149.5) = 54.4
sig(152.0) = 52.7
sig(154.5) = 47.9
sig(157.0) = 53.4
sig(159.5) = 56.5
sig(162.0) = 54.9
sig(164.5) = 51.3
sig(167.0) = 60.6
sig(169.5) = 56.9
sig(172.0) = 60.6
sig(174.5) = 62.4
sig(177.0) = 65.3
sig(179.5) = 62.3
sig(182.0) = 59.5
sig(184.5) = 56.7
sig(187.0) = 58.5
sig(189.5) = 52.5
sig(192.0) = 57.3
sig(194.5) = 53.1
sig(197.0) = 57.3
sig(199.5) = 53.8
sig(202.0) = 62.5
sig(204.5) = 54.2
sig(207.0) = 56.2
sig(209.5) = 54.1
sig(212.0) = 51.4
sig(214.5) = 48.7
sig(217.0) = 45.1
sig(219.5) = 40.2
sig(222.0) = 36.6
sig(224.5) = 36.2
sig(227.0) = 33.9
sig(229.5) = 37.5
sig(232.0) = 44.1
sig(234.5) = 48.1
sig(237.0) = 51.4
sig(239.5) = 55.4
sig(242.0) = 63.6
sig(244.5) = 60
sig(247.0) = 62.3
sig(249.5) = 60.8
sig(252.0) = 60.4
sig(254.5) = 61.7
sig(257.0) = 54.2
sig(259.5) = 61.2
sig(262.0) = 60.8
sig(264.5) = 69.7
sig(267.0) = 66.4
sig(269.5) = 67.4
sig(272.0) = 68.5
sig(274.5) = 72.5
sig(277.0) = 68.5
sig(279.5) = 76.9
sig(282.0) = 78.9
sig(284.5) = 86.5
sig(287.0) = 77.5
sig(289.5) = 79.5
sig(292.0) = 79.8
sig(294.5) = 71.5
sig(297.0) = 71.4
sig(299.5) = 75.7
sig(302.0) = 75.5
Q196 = 3.10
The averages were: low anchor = 51.3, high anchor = 71.5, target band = 56.3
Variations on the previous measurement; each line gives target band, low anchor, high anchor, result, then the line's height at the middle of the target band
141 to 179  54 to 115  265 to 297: 3.0 ch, 60.8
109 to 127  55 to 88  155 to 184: 1.4 ch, 55.9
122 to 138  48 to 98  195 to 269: 0.9 ch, 53.3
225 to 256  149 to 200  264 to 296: 6.8 ch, 67.6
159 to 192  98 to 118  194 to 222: -4.4 ch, 51.5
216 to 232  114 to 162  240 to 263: 5.4 ch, 58.3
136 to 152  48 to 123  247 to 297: 1.4 ch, 57.8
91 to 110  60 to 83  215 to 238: 0.5 ch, 51.5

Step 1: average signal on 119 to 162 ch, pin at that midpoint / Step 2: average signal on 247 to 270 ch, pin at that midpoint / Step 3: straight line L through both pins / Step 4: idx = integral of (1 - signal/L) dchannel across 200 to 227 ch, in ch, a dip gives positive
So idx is 4.8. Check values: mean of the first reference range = 52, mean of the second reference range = 62.3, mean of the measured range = 48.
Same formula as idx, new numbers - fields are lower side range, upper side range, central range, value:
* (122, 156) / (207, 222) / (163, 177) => -2.5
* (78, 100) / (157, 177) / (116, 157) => 2.7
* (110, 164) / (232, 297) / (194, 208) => 0.7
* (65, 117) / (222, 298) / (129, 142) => 0.9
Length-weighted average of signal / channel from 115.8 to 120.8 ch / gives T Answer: 49.6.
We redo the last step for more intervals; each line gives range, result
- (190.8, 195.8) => 55.2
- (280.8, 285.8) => 82.7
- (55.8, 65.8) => 56.1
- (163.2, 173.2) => 57.3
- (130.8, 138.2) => 47.9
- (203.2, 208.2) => 55.3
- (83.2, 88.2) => 49.7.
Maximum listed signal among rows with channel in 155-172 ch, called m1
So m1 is 60.6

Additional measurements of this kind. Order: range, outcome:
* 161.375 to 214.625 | 65.3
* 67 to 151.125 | 58.6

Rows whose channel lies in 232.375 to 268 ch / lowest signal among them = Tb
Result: 48.1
